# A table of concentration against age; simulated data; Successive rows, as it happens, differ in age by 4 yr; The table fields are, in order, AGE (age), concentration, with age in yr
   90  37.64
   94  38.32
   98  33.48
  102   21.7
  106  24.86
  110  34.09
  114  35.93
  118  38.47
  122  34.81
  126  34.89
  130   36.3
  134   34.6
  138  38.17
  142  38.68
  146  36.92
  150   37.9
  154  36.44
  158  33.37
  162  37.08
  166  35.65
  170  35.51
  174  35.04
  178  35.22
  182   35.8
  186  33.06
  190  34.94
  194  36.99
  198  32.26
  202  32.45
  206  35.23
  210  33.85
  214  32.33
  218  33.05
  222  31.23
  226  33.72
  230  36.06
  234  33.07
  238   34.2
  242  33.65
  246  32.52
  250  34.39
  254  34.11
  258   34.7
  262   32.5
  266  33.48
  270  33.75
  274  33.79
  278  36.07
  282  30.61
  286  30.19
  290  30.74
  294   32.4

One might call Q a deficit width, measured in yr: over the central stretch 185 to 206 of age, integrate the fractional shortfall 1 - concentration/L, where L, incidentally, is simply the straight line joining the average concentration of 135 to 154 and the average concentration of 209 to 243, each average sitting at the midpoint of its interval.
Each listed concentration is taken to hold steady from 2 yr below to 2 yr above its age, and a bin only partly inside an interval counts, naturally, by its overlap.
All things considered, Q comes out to 0.5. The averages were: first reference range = 37.6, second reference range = 33.4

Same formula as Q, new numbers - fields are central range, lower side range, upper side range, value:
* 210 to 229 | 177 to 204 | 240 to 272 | 0.6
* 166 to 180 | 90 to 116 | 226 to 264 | -1.0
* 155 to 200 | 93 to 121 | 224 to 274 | -2.7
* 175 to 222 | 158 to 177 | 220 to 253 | 0.9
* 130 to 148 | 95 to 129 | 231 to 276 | -2.3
